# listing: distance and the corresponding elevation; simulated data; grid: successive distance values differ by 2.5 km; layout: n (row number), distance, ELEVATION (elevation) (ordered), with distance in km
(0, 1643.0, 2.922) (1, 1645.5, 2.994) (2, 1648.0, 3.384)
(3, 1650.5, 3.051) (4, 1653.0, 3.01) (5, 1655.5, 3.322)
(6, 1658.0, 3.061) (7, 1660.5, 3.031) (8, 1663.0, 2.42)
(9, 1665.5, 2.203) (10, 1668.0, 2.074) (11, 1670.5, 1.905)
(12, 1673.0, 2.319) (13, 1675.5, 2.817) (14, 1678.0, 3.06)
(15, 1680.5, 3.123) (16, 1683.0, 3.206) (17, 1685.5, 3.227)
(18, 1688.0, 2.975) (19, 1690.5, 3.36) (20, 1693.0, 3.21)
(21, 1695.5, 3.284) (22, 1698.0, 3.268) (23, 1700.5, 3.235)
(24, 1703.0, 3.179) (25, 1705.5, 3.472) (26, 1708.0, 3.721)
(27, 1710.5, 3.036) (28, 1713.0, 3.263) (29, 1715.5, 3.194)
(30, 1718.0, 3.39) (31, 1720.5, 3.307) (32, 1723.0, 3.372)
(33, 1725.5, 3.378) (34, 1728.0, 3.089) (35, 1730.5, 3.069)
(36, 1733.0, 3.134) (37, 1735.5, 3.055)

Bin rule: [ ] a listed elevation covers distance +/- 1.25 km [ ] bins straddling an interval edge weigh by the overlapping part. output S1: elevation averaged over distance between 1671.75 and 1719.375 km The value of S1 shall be 3.18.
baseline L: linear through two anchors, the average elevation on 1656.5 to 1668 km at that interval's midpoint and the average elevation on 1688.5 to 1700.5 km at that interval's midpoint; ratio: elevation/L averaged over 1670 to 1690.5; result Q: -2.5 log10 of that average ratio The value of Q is 0.03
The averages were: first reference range 2.63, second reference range 3.26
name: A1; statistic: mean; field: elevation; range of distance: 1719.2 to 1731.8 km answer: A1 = 3.24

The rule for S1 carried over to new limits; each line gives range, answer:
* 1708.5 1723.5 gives 3.28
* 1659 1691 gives 2.74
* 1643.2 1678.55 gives 2.76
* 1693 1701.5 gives 3.26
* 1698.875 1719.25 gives 3.31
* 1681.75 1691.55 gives 3.19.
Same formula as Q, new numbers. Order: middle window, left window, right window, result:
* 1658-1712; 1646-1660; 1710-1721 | 0.08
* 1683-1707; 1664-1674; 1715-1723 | -0.18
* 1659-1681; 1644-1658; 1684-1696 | 0.24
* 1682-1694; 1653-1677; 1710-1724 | -0.11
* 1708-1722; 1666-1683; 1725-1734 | -0.10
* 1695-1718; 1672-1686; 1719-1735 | -0.07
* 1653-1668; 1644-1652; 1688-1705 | 0.15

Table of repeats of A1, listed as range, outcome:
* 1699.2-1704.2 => 3.21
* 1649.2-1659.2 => 3.11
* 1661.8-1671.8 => 2.15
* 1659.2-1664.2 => 2.73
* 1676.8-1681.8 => 3.09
